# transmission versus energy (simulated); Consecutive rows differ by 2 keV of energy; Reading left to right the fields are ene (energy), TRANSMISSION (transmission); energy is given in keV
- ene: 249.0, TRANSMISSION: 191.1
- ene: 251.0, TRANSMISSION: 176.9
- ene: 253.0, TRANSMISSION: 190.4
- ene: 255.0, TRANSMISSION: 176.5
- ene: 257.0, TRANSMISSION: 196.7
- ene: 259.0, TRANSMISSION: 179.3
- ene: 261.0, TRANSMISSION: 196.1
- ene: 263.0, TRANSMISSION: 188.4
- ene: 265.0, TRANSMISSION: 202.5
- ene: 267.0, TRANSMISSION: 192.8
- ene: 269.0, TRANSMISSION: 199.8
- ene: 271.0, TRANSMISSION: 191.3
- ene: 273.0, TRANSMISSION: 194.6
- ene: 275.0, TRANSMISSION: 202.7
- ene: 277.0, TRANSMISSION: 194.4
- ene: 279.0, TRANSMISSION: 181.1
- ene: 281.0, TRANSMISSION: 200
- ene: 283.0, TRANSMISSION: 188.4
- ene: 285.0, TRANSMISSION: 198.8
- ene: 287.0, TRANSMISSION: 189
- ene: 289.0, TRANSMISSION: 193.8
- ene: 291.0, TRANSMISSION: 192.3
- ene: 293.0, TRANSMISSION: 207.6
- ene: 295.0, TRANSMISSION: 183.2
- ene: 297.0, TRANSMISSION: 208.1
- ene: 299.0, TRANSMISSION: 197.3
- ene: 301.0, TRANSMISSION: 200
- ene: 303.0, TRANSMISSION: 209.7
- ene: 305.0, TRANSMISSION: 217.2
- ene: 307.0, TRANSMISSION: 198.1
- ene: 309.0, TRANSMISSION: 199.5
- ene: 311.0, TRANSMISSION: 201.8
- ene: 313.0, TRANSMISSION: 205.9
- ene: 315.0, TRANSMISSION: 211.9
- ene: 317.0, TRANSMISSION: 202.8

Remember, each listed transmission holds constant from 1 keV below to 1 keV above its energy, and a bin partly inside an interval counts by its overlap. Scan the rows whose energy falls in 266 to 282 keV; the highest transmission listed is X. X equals 202.7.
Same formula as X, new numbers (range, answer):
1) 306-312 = 201.8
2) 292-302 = 208.1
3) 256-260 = 196.7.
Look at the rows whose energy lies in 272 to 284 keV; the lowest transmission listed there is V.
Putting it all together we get 181.1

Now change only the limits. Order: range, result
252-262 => 176.5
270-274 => 191.3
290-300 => 183.2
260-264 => 188.4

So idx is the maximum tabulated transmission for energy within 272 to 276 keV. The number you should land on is 202.7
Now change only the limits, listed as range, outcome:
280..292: 200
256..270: 202.5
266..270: 199.8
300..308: 217.2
